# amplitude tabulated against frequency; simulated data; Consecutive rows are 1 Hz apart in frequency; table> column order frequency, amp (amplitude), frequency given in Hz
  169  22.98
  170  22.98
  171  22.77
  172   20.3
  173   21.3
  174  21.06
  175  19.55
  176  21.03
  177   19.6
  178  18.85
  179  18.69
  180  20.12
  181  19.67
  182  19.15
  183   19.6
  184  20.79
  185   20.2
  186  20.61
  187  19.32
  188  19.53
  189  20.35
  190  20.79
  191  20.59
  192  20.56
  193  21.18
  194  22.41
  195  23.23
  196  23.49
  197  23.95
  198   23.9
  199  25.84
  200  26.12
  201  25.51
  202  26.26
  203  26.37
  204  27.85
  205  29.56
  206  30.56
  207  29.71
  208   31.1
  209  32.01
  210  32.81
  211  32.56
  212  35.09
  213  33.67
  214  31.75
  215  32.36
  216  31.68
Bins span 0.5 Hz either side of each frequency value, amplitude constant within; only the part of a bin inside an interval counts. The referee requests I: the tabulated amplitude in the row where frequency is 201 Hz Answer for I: 25.51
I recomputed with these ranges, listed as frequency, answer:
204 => 27.85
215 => 32.36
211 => 32.56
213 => 33.67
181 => 19.67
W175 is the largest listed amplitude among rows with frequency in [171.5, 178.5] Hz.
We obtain 21.3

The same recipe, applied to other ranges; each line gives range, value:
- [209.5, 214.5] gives 35.09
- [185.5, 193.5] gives 21.18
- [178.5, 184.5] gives 20.79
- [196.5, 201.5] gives 26.12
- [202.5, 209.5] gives 32.01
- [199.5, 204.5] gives 27.85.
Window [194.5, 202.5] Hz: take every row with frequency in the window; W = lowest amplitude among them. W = 23.23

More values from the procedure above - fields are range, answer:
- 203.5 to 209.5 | 27.85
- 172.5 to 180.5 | 18.69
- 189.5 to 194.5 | 20.56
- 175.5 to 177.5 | 19.6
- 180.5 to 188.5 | 19.15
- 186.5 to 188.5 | 19.32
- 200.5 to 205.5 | 25.51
